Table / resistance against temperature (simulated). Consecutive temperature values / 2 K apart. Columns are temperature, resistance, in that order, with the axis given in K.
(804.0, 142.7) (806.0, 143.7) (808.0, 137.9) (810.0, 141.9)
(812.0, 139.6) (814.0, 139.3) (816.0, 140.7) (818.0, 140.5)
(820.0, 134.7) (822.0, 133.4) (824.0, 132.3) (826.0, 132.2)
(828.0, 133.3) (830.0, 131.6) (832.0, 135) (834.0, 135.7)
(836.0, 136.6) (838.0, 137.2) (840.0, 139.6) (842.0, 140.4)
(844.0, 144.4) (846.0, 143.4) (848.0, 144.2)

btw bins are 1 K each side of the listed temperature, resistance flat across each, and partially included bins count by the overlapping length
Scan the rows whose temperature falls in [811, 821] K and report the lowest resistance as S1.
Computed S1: 134.7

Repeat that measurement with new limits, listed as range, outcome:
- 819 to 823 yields 133.4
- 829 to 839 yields 131.6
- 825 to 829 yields 132.2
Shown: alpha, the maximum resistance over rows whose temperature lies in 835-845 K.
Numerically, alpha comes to 144.4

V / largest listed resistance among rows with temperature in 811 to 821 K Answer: 140.7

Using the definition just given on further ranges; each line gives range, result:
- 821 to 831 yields 133.4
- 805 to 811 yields 143.7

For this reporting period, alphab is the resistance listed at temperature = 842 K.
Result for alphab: 140.4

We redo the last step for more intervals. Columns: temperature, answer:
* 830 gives 131.6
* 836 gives 136.6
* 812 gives 139.6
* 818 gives 140.5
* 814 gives 139.3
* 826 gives 132.2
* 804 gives 142.7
